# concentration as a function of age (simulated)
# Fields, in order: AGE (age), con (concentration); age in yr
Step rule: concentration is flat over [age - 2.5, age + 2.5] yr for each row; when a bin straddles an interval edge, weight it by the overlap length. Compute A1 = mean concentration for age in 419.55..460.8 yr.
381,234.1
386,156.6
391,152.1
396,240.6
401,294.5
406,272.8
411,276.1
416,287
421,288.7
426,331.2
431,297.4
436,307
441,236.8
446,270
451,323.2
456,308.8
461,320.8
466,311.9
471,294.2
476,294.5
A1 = 297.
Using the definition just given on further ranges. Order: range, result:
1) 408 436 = 297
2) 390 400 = 218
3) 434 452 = 280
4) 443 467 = 305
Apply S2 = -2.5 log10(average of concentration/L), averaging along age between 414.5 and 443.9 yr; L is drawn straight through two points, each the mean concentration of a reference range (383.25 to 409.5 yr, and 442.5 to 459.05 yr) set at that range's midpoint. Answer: -0.09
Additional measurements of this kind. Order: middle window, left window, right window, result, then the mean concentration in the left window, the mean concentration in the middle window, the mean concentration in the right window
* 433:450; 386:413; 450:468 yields 0.06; 238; 277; 316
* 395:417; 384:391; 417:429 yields -0.19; 155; 276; 307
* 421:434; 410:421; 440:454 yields -0.09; 284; 309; 282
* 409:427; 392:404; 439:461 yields -0.10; 253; 293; 290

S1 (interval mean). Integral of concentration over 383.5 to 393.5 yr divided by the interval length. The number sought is 154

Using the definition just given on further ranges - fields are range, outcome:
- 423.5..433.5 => 314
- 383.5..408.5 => 223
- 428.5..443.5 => 280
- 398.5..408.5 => 284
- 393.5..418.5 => 274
